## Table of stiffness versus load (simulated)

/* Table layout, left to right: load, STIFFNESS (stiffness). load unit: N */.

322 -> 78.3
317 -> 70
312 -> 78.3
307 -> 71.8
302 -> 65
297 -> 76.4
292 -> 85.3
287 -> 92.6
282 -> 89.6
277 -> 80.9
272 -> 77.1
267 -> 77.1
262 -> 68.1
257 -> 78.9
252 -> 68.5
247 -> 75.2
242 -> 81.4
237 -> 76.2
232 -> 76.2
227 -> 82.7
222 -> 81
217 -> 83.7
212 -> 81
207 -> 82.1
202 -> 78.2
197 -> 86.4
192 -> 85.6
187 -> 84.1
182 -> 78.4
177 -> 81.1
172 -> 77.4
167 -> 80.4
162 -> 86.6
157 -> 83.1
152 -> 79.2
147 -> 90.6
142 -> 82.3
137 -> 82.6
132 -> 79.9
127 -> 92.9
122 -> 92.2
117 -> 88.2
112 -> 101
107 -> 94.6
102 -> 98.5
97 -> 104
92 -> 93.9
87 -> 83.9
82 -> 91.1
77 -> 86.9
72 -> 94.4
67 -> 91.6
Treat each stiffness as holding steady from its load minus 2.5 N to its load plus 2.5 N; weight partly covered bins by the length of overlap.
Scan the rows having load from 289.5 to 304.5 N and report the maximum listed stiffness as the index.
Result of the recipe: 85.3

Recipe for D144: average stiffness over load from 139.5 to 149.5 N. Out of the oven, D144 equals 86.5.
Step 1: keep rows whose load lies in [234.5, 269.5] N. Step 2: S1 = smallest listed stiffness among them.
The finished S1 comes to 68.1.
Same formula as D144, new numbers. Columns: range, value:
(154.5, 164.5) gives 84.8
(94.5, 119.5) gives 97.3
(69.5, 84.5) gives 90.8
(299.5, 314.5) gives 71.7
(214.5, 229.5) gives 82.5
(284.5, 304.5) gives 79.8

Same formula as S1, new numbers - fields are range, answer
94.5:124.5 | 88.2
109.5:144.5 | 79.9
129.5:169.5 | 79.2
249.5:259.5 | 68.5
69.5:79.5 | 86.9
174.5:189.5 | 78.4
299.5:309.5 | 65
